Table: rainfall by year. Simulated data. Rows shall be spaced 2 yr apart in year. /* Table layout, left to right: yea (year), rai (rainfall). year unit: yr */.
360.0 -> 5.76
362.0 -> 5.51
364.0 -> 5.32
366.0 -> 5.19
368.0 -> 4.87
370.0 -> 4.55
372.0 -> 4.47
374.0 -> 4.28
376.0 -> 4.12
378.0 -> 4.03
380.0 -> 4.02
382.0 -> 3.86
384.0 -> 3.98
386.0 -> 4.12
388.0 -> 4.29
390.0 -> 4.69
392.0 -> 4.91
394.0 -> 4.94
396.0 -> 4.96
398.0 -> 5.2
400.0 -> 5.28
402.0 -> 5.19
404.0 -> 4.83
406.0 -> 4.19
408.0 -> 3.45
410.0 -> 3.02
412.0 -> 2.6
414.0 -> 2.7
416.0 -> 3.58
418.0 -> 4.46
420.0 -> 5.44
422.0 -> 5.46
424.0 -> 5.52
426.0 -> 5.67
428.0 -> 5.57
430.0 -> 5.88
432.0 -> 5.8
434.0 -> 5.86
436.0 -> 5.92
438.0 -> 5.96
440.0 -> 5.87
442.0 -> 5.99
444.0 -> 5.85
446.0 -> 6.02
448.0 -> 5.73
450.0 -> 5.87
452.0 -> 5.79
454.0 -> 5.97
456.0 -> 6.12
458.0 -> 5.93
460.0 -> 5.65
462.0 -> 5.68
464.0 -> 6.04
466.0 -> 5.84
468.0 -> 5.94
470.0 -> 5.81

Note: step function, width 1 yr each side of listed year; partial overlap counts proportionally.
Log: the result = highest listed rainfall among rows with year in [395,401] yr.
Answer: 5.28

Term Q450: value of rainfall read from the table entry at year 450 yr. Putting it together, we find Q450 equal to 5.87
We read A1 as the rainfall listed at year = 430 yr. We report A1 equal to 5.88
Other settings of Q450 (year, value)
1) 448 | 5.73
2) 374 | 4.28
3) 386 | 4.12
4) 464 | 6.04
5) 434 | 5.86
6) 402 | 5.19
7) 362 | 5.51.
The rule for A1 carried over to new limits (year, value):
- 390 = 4.69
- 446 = 6.02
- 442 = 5.99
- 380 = 4.02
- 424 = 5.52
